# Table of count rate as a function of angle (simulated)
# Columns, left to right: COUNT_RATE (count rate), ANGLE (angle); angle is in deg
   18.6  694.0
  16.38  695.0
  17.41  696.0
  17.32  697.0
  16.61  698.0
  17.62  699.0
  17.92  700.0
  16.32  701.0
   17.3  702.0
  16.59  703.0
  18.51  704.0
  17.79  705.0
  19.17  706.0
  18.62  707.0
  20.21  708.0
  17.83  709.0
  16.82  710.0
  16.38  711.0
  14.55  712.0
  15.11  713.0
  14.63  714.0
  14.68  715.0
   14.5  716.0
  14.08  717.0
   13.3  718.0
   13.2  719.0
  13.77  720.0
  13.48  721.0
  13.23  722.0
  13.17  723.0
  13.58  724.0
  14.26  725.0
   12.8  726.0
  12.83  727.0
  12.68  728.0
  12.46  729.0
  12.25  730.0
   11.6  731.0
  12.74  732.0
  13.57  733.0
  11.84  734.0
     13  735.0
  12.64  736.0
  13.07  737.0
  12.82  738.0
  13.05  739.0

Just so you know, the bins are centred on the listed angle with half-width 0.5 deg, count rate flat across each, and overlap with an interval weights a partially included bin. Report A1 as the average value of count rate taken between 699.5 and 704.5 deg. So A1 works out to 17.3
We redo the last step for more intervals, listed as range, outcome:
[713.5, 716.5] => 14.6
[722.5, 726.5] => 13.5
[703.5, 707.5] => 18.5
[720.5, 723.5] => 13.3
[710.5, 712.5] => 15.5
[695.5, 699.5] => 17.2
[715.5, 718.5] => 14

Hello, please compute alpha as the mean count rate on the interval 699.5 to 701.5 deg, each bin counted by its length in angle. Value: 17.1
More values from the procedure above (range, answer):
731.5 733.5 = 13.2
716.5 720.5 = 13.6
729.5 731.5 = 11.9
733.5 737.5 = 12.6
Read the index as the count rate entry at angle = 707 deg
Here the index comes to 18.62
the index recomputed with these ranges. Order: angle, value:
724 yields 13.58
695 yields 16.38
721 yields 13.48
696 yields 17.41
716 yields 14.5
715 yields 14.68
